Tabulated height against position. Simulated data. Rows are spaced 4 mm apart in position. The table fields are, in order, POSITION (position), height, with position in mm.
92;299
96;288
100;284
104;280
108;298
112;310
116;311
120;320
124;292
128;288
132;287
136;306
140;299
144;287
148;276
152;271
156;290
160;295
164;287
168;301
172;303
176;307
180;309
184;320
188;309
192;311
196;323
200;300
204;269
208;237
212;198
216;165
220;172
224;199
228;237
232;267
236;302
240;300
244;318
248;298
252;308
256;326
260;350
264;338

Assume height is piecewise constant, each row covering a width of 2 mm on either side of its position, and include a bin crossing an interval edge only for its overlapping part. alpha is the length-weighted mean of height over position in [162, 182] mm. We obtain 301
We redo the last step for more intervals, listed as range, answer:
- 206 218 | 200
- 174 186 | 312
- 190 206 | 301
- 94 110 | 288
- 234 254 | 305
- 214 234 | 208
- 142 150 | 282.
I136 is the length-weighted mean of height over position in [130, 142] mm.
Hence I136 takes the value 297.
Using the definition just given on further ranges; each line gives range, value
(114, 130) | 303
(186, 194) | 310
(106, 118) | 306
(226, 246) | 285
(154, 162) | 292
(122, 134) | 289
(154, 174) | 295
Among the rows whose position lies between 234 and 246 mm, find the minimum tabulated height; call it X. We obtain 300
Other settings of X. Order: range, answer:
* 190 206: 269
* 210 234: 165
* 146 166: 271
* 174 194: 307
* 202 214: 198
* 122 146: 287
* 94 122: 280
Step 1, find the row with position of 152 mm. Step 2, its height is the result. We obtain 271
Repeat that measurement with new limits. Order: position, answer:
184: 320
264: 338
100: 284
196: 323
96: 288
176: 307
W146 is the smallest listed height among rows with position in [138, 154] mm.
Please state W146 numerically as 271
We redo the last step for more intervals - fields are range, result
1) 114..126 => 292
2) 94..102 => 284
